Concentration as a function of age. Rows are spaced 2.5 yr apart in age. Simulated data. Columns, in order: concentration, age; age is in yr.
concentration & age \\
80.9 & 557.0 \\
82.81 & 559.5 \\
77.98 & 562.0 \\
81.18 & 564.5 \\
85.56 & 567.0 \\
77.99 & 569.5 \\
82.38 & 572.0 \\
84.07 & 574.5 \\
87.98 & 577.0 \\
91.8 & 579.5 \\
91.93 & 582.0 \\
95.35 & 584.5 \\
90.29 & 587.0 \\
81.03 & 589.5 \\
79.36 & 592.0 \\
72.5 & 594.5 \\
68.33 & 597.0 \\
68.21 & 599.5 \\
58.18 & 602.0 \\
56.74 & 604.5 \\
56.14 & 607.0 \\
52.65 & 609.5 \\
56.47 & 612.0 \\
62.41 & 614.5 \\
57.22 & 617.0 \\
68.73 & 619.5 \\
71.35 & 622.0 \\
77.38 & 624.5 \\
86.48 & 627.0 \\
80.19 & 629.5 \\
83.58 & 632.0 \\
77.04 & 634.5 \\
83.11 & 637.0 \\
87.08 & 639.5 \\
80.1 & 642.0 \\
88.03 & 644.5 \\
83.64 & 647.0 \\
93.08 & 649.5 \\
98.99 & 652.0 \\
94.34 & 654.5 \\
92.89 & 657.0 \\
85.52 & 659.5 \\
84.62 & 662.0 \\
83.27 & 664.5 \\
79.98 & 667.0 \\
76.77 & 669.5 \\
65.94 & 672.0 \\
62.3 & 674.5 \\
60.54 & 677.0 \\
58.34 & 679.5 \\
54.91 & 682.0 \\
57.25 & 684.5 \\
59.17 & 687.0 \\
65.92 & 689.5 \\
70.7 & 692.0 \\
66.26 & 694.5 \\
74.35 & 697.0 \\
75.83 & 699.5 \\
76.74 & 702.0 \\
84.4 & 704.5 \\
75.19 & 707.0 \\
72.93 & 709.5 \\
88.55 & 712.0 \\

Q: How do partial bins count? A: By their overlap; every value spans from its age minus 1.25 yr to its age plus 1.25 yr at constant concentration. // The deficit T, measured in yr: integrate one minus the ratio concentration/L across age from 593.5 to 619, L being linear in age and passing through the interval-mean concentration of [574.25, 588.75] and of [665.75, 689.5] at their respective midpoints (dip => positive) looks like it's 6.9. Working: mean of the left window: 90.3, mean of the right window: 64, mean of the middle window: 61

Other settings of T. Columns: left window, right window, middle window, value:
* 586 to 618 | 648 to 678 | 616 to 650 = -2.5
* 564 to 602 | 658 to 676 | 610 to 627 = 2.8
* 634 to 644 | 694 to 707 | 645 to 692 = 2.5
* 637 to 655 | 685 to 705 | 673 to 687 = 3.2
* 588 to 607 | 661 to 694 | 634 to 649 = -3.5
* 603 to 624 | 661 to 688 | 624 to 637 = -3.9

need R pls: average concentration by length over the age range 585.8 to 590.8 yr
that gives 85.6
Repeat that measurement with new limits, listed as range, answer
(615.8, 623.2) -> 65.8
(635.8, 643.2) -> 83.5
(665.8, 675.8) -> 71.2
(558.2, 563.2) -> 80.4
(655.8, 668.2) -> 85.2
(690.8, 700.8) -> 71.8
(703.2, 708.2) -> 79.8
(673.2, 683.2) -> 59.1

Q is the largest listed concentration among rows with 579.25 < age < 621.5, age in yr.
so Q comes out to 95.35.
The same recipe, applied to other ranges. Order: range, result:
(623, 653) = 98.99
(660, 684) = 84.62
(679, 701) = 75.83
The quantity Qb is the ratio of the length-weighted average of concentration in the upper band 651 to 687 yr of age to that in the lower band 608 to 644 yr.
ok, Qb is 1.0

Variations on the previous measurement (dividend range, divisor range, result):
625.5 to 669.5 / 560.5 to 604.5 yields 1.07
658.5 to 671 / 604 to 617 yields 1.43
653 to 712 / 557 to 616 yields 0.97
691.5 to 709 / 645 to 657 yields 0.81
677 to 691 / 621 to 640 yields 0.74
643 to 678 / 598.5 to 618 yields 1.41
